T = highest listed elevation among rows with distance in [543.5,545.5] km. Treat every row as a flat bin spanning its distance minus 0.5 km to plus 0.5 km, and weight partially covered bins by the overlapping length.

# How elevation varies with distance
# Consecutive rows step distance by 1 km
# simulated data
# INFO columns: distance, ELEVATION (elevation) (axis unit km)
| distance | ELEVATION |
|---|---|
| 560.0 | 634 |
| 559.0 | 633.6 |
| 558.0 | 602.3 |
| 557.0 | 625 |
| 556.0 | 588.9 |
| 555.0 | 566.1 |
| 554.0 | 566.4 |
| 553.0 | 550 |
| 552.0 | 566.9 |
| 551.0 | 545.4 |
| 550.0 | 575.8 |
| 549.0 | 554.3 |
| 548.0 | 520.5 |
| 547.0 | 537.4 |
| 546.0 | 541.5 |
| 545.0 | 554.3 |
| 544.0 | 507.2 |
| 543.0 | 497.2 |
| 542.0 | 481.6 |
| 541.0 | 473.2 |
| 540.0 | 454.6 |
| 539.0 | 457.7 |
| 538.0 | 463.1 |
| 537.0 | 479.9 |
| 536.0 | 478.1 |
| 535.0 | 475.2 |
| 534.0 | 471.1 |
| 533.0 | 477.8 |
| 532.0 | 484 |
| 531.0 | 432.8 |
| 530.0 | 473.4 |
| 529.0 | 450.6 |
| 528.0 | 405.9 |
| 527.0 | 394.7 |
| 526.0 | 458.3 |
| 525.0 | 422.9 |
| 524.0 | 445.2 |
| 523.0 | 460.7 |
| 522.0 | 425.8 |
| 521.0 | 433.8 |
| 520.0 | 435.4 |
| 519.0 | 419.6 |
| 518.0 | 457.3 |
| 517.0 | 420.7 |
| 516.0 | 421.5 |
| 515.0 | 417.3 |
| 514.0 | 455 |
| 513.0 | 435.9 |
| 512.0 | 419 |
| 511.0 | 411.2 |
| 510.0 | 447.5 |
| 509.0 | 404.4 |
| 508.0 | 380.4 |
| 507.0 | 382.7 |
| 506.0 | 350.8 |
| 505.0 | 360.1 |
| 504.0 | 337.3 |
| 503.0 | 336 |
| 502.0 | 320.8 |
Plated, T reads 554.3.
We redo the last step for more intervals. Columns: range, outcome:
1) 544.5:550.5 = 575.8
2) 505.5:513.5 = 447.5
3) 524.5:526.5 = 458.3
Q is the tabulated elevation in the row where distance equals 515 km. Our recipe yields 417.3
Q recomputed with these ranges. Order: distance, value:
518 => 457.3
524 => 445.2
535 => 475.2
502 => 320.8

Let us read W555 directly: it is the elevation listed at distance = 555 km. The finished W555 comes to 566.1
